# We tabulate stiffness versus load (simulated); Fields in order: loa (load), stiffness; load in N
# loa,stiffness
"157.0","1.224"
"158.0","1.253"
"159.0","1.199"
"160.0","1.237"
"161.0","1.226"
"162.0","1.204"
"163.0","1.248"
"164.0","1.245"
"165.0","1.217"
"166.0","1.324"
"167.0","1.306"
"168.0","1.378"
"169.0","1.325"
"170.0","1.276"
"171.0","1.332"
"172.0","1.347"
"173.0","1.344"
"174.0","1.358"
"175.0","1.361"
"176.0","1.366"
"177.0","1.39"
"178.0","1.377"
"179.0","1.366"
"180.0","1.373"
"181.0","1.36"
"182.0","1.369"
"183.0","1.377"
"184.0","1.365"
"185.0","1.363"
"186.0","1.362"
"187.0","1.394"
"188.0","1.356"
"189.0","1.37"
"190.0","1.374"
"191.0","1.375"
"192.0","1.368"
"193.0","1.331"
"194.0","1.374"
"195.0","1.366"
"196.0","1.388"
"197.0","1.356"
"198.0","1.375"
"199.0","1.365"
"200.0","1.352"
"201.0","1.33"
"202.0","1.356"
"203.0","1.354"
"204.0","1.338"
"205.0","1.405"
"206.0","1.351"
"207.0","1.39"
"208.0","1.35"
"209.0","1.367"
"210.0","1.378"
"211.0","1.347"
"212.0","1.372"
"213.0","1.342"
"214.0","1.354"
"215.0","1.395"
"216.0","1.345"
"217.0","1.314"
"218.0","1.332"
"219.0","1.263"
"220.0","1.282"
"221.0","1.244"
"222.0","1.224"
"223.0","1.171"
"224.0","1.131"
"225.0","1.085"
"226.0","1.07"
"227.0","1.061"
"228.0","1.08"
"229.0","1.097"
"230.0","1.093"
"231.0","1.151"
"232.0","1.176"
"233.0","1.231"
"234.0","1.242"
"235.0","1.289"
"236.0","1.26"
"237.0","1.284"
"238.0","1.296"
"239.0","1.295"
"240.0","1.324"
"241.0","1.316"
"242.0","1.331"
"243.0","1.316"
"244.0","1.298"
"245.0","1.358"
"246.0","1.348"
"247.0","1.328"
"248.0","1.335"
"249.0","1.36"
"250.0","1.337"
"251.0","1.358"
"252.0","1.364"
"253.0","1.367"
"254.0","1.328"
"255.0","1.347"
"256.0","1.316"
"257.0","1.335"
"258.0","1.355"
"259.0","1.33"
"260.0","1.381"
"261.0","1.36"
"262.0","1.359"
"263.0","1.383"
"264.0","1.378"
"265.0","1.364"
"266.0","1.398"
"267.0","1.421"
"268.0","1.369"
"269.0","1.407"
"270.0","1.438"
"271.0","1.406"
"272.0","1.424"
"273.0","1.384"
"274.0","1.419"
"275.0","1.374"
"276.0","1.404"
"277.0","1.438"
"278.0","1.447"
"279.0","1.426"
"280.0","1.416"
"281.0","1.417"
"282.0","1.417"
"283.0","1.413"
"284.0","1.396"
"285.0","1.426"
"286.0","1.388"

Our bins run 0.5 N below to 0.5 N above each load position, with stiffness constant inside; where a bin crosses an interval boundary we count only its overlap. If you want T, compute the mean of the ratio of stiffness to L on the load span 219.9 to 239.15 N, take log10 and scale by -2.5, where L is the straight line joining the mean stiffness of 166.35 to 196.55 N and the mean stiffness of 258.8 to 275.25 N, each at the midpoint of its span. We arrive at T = 0.16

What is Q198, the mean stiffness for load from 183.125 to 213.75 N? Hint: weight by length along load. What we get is 1.36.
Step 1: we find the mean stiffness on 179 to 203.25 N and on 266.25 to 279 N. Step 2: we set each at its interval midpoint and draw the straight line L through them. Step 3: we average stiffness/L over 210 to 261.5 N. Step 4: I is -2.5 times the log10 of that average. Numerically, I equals 0.09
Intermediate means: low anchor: 1.36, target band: 1.28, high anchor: 1.41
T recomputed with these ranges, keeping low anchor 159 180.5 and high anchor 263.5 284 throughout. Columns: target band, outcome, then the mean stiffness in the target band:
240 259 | 0.04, 1.34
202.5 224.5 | 0.03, 1.32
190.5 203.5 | -0.02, 1.36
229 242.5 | 0.10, 1.25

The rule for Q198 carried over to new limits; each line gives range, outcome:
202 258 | 1.29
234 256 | 1.32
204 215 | 1.37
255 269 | 1.37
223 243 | 1.2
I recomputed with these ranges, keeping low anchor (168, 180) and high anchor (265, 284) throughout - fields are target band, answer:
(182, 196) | -0.01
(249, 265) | 0.04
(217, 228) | 0.16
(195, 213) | 0.01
